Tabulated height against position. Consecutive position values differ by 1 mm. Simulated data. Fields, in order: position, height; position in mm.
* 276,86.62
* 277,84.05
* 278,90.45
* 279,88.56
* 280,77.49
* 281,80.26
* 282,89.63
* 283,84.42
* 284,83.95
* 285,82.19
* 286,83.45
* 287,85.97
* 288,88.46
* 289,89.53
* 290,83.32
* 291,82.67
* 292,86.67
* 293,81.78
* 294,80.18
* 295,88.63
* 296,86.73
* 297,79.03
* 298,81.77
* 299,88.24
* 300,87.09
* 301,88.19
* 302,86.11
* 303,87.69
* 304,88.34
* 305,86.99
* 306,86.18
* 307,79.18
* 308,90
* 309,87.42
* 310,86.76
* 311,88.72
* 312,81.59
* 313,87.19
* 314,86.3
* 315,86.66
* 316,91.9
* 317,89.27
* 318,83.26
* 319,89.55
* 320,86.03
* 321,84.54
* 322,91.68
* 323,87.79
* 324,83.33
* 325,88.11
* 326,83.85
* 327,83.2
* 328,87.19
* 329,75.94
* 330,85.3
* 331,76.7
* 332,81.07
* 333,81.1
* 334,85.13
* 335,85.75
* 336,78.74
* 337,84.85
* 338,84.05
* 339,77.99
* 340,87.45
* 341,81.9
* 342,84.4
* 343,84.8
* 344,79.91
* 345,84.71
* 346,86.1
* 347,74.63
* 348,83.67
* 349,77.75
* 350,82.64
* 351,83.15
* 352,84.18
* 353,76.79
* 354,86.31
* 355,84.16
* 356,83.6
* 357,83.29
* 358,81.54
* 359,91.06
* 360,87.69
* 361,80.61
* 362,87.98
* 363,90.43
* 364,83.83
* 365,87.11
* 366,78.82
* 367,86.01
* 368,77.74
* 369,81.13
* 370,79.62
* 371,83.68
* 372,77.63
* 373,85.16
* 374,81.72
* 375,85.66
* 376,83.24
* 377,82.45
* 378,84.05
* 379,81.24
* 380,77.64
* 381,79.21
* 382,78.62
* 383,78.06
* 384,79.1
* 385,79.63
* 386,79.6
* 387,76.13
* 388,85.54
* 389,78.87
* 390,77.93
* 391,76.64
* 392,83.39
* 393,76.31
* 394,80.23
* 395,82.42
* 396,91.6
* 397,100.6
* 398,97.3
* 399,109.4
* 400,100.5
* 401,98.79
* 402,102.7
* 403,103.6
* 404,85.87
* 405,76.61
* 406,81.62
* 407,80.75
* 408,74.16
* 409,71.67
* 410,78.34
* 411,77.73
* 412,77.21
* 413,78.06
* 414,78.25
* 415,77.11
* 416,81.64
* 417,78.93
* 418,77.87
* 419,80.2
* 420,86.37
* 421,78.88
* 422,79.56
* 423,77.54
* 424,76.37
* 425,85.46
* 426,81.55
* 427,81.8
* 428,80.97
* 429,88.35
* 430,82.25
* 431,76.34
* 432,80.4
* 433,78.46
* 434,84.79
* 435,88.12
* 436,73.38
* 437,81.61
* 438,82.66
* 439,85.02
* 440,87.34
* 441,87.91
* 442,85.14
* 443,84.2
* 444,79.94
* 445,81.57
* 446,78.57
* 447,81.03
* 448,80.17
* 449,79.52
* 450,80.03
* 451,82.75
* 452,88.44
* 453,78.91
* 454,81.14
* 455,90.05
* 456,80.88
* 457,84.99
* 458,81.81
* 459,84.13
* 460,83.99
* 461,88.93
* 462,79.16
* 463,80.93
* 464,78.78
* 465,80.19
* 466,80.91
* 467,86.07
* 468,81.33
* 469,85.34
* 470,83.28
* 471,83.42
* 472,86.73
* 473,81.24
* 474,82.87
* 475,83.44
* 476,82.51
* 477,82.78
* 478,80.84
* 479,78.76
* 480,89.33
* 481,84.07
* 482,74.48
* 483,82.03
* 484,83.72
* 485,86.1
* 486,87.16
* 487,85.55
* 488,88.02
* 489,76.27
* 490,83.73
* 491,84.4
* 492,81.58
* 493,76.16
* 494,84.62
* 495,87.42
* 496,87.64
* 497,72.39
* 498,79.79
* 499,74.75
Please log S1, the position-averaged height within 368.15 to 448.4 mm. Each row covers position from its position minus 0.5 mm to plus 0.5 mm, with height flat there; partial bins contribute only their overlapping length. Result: 82.6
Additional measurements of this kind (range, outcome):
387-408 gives 87.9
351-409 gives 84.3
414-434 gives 80.6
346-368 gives 83.5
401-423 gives 81.6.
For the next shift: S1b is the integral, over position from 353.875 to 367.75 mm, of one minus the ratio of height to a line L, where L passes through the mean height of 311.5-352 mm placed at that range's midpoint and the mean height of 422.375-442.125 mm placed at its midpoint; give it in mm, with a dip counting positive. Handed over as -0.3 mm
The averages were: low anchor 84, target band 85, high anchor 82.2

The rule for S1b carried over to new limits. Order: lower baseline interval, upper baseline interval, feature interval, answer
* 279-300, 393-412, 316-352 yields 0.9 mm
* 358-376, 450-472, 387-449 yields 0.2 mm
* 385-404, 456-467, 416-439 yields 1.2 mm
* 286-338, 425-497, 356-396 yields 1.1 mm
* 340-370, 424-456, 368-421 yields -0.1 mm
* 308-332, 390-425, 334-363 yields 0.6 mm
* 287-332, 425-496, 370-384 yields 0.5 mm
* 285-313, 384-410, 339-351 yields 0.5 mm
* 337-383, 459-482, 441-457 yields 0.1 mm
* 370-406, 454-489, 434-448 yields 0.2 mm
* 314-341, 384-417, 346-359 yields 0.3 mm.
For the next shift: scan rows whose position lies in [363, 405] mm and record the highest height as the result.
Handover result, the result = 109.4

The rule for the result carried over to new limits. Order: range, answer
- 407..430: 88.35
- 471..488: 89.33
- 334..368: 91.06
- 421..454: 88.44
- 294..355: 91.9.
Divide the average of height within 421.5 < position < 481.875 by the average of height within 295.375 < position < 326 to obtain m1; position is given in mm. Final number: 0.95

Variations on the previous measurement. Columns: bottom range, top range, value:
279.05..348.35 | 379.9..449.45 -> 0.98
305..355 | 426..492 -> 0.98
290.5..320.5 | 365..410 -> 0.98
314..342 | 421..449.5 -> 0.97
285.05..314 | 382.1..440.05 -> 0.97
